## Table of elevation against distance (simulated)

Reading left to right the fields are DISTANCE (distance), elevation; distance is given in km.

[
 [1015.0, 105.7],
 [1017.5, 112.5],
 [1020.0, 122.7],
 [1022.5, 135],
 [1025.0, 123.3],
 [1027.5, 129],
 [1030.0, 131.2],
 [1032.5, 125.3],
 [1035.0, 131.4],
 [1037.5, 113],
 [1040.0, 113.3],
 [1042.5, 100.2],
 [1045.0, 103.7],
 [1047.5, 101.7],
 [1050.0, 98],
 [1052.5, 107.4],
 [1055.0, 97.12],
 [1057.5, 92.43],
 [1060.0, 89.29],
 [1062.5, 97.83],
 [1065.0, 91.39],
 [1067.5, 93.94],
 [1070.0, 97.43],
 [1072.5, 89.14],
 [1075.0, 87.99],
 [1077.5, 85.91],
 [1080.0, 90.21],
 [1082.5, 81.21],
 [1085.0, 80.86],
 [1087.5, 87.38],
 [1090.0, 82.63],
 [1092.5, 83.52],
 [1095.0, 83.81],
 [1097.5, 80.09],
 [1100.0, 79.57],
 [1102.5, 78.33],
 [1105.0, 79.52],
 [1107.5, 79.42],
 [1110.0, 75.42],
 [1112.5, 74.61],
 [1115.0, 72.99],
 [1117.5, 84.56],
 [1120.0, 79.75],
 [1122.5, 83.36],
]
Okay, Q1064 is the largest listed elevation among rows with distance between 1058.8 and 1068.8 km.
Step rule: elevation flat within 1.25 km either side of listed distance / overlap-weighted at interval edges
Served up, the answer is 97.83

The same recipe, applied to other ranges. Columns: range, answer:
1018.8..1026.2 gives 135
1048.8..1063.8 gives 107.4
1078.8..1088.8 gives 90.21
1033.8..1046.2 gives 131.4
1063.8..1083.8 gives 97.43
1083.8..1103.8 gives 87.38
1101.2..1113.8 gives 79.52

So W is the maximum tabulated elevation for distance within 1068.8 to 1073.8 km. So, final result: 97.43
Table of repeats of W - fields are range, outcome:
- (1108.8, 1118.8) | 84.56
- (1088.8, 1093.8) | 83.52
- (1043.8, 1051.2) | 103.7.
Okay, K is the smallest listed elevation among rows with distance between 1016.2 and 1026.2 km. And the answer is 112.5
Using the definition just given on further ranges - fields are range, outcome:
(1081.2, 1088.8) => 80.86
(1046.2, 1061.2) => 89.29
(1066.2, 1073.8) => 89.14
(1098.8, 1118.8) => 72.99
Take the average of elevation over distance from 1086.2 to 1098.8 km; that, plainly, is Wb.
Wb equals 83.5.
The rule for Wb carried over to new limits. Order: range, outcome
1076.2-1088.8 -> 85.1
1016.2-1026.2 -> 123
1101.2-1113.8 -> 77.5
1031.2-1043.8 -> 117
